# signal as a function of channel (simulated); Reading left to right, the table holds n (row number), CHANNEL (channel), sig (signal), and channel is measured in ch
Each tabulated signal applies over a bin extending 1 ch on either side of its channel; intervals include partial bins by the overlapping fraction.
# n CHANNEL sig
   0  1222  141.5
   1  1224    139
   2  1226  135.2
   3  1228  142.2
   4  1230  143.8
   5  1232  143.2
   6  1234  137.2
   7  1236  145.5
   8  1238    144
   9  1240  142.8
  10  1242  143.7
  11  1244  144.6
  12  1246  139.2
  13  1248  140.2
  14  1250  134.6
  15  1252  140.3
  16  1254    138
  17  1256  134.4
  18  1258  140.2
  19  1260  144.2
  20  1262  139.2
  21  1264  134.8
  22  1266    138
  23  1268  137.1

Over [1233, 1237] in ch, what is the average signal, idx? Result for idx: 141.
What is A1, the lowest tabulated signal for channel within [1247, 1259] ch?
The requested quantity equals 134.4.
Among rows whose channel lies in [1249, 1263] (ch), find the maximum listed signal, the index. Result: 144.2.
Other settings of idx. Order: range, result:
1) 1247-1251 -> 137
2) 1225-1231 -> 140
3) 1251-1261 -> 139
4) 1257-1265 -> 140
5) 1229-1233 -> 144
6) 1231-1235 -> 140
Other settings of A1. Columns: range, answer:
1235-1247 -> 139.2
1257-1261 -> 140.2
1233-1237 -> 137.2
